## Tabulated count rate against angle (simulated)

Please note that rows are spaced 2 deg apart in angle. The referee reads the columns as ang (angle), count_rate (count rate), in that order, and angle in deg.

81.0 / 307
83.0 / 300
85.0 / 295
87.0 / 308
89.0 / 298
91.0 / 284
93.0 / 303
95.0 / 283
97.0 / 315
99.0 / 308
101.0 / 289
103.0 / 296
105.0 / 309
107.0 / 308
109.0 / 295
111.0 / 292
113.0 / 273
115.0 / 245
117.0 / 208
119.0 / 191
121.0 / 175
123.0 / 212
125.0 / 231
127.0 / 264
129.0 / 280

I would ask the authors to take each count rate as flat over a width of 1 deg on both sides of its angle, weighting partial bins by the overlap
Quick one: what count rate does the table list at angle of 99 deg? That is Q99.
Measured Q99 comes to 308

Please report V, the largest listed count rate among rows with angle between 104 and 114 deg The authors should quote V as 309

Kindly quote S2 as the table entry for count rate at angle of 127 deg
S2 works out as 264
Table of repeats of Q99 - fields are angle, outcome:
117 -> 208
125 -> 231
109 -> 295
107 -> 308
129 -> 280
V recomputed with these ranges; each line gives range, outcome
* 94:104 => 315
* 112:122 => 273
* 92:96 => 303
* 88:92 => 298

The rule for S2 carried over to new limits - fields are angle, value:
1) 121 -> 175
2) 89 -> 298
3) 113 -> 273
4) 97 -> 315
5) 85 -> 295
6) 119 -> 191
